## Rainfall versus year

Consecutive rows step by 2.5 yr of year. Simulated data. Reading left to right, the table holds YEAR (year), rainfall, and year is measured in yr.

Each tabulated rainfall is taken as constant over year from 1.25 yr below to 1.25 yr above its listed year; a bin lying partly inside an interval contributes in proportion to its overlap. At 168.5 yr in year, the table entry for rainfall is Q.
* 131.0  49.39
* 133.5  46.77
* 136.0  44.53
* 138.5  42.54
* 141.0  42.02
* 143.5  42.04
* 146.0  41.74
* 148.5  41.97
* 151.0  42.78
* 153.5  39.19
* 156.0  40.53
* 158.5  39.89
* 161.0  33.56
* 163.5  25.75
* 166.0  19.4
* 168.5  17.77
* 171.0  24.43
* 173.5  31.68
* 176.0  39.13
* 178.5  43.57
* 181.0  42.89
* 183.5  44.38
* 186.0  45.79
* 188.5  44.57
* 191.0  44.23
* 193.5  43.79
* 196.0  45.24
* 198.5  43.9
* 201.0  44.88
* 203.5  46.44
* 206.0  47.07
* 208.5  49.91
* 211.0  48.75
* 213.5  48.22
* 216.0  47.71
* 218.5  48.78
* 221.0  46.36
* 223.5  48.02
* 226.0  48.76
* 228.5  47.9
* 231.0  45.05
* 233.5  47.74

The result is 17.77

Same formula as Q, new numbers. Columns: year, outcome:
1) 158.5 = 39.89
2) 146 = 41.74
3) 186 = 45.79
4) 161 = 33.56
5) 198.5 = 43.9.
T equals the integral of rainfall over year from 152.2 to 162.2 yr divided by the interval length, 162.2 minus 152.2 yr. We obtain 38.3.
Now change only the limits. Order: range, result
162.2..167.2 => 22.7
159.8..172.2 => 24.1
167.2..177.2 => 28.2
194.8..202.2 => 44.7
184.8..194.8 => 44.6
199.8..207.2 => 46.1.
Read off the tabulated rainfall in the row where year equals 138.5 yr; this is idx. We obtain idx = 42.54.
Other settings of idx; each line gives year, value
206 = 47.07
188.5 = 44.57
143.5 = 42.04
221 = 46.36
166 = 19.4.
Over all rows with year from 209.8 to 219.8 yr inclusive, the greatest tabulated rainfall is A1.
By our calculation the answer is 48.78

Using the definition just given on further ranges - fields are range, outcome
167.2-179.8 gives 43.57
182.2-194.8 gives 45.79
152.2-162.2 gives 40.53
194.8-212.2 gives 49.91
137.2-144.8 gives 42.54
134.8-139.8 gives 44.53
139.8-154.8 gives 42.78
